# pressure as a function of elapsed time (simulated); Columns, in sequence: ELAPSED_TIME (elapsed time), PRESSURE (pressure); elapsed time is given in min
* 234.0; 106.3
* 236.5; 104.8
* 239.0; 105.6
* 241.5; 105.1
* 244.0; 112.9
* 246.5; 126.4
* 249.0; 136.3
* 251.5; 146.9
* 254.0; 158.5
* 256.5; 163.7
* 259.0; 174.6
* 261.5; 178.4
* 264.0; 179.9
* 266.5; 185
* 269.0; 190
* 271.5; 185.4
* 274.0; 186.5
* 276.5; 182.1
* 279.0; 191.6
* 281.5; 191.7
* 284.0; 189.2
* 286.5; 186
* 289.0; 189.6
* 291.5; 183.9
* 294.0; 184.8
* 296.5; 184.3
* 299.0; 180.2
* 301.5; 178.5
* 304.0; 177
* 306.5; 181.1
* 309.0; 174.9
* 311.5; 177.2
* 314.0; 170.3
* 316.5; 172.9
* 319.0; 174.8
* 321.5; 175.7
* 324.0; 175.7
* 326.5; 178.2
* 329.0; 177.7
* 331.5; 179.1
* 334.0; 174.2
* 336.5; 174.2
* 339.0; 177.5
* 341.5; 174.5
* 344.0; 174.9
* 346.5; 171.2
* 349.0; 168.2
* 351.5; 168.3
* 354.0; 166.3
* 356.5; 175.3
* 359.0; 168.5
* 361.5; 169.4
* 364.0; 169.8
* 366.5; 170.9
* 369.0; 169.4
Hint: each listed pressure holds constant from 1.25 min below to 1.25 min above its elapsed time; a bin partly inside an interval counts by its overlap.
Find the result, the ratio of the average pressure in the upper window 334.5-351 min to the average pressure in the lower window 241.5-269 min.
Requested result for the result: 1.11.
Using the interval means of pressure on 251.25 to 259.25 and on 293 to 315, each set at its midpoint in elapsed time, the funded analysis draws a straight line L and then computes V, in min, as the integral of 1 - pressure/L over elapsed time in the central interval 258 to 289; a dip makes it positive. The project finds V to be -3.3 min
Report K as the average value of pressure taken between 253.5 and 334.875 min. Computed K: 180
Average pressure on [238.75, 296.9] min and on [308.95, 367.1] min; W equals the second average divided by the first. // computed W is 1.03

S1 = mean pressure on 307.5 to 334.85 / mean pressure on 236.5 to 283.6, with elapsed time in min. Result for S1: 1.1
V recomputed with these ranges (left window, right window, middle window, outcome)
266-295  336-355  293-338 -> 0.43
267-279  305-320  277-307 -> -0.62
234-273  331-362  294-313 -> -2.09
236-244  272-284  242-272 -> -3.35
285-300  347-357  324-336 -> -0.13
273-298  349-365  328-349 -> -0.12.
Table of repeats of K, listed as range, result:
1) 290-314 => 180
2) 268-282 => 188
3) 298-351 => 175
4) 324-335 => 177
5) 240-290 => 168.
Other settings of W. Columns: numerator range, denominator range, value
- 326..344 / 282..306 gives 0.96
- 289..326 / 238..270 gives 1.18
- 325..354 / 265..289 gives 0.93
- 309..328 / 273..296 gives 0.93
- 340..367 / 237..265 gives 1.19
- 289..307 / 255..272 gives 1.02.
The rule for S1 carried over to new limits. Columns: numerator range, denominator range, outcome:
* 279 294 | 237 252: 1.57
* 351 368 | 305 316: 0.97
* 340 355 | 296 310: 0.95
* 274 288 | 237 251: 1.59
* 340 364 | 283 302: 0.92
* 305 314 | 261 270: 0.96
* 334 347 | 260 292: 0.94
